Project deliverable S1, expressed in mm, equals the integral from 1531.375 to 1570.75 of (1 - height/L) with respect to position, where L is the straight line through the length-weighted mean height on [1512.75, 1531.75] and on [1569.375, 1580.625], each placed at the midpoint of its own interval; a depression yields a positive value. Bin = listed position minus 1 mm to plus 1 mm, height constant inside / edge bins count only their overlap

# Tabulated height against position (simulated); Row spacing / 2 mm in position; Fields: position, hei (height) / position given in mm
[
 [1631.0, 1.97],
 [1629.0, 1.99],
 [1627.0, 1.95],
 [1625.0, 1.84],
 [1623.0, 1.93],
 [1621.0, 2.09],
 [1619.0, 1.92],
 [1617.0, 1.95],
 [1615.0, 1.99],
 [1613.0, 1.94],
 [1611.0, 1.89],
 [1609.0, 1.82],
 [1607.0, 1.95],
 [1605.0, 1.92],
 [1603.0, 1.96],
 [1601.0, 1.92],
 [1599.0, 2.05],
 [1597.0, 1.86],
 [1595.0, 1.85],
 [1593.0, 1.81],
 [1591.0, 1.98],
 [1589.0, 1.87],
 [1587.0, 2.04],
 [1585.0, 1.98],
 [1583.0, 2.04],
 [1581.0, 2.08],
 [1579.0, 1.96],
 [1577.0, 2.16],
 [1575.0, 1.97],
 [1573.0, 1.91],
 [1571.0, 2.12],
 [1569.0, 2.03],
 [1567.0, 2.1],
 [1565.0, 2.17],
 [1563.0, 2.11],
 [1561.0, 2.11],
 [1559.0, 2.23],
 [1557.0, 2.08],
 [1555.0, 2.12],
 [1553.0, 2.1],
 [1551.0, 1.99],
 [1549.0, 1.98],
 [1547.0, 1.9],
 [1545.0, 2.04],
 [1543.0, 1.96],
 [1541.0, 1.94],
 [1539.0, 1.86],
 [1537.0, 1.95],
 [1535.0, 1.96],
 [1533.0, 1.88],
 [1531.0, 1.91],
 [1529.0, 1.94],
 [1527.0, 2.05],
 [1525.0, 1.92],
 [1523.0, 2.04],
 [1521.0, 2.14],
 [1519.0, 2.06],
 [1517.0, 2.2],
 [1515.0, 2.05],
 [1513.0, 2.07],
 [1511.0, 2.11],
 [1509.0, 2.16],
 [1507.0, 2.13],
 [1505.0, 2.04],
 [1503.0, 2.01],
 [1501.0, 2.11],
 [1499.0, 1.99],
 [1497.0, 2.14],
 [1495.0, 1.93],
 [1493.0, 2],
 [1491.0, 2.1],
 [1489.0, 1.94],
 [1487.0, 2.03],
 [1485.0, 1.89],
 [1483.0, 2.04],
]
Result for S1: 0.1 mm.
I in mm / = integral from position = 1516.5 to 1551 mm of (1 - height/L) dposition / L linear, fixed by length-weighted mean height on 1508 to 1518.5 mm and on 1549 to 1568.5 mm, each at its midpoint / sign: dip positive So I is 2.1 mm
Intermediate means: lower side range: 2.12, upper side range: 2.1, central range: 1.98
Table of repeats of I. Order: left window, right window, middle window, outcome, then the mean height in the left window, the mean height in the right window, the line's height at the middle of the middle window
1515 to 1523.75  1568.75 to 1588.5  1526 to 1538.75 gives 0.9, 2.11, 2.02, 2.09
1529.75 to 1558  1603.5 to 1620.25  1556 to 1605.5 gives -1.6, 1.98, 1.93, 1.95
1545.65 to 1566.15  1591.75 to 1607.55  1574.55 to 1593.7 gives -0.2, 2.08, 1.92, 1.97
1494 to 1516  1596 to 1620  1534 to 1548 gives 0.5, 2.07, 1.93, 2.02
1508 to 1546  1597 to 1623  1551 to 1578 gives -1.5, 2.01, 1.95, 1.98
